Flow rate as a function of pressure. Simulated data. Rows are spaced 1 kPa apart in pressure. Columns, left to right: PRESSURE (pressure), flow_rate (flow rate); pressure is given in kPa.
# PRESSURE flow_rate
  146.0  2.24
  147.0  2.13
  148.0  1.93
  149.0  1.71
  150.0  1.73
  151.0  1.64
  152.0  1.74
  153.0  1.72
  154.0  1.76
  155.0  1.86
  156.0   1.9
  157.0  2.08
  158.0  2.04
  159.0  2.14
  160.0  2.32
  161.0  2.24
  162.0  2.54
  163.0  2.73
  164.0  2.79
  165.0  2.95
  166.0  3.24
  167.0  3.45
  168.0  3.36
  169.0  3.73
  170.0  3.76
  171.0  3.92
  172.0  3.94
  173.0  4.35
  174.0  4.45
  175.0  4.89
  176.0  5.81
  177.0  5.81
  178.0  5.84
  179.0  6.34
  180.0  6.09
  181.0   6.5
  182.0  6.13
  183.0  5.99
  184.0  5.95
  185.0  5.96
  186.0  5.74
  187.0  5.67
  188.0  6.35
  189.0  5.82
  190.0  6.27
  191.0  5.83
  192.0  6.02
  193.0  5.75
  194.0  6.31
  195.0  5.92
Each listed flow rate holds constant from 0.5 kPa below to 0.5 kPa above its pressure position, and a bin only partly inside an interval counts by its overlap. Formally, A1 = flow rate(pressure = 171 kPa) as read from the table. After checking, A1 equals 3.92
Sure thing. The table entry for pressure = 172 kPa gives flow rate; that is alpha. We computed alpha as 3.94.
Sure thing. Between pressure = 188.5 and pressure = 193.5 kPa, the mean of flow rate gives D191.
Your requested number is 5.94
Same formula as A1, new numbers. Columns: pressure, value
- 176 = 5.81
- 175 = 4.89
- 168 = 3.36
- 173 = 4.35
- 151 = 1.64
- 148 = 1.93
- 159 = 2.14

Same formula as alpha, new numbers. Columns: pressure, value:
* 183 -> 5.99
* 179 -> 6.34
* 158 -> 2.04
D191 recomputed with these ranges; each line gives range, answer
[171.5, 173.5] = 4.14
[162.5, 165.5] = 2.82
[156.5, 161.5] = 2.16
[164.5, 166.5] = 3.1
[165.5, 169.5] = 3.45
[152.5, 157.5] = 1.86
